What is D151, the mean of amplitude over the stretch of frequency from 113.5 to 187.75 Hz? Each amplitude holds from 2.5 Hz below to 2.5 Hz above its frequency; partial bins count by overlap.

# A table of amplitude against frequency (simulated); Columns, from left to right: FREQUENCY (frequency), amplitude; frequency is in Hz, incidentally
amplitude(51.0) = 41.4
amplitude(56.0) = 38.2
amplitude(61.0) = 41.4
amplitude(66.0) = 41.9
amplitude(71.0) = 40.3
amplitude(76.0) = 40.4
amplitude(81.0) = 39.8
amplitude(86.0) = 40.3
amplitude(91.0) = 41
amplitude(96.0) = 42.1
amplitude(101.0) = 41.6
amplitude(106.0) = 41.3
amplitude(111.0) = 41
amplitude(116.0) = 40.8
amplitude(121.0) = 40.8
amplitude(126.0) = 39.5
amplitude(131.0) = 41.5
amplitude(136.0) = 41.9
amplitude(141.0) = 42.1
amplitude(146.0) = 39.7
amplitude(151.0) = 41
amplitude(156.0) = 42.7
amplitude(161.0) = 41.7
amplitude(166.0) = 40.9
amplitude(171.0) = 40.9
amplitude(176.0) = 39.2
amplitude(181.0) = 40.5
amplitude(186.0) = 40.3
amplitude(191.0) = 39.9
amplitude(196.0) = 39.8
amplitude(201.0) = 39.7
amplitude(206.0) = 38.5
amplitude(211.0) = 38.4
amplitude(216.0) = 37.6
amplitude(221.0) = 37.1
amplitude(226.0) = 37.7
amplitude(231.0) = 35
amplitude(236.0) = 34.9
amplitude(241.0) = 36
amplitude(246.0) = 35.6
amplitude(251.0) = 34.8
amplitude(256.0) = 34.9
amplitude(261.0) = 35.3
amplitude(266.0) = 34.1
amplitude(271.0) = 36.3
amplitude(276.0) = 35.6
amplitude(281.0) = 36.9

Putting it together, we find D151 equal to 40.9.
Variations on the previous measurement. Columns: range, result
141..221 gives 40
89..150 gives 41.1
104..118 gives 41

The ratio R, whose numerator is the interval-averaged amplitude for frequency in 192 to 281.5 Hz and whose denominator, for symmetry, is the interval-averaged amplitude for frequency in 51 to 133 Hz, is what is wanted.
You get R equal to 0.9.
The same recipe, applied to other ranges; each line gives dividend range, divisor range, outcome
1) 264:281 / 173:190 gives 0.89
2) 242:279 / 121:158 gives 0.86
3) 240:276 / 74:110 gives 0.86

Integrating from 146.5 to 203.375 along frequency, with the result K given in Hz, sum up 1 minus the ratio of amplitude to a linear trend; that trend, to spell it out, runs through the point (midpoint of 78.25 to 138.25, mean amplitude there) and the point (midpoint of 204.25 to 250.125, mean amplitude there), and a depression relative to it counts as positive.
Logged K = -3.0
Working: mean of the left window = 41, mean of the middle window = 40.6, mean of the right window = 36.7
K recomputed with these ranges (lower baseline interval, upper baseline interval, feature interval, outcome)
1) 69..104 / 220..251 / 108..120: -0.3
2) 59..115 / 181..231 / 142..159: -0.6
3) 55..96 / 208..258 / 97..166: -3.8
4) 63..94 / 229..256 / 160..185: -2.0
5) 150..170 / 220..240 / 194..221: -0.6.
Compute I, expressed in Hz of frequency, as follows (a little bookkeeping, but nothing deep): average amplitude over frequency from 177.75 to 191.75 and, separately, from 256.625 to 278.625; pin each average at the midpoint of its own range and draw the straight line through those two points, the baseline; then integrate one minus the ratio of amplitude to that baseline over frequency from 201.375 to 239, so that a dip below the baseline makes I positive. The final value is 1.0 Hz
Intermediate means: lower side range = 40.2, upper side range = 35.3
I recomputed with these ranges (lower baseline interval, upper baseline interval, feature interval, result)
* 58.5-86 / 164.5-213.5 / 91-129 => -0.6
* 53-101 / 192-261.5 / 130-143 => -0.9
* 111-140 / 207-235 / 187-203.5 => -0.7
